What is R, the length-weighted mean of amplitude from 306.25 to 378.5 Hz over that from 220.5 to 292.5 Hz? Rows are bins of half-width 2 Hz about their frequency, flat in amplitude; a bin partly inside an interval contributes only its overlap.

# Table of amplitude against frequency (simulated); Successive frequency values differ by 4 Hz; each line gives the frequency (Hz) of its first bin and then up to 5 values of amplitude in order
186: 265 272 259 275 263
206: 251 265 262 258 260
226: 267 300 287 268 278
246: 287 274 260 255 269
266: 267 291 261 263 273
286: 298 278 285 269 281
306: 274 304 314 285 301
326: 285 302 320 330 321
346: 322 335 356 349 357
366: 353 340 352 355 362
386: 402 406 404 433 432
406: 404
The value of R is 1.18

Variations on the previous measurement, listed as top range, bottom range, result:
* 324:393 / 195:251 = 1.27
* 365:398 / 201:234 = 1.41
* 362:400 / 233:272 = 1.38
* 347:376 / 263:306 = 1.26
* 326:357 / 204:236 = 1.21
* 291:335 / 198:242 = 1.09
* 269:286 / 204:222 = 1.06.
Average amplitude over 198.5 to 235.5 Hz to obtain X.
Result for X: 268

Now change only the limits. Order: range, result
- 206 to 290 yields 272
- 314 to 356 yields 316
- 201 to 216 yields 260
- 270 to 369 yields 305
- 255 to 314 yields 277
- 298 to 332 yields 292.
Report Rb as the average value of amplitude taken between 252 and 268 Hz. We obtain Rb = 263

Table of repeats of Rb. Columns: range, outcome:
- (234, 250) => 278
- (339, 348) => 322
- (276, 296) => 279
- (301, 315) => 293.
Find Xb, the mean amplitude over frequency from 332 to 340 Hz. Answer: 325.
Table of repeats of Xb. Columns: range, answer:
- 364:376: 348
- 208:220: 262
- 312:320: 300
